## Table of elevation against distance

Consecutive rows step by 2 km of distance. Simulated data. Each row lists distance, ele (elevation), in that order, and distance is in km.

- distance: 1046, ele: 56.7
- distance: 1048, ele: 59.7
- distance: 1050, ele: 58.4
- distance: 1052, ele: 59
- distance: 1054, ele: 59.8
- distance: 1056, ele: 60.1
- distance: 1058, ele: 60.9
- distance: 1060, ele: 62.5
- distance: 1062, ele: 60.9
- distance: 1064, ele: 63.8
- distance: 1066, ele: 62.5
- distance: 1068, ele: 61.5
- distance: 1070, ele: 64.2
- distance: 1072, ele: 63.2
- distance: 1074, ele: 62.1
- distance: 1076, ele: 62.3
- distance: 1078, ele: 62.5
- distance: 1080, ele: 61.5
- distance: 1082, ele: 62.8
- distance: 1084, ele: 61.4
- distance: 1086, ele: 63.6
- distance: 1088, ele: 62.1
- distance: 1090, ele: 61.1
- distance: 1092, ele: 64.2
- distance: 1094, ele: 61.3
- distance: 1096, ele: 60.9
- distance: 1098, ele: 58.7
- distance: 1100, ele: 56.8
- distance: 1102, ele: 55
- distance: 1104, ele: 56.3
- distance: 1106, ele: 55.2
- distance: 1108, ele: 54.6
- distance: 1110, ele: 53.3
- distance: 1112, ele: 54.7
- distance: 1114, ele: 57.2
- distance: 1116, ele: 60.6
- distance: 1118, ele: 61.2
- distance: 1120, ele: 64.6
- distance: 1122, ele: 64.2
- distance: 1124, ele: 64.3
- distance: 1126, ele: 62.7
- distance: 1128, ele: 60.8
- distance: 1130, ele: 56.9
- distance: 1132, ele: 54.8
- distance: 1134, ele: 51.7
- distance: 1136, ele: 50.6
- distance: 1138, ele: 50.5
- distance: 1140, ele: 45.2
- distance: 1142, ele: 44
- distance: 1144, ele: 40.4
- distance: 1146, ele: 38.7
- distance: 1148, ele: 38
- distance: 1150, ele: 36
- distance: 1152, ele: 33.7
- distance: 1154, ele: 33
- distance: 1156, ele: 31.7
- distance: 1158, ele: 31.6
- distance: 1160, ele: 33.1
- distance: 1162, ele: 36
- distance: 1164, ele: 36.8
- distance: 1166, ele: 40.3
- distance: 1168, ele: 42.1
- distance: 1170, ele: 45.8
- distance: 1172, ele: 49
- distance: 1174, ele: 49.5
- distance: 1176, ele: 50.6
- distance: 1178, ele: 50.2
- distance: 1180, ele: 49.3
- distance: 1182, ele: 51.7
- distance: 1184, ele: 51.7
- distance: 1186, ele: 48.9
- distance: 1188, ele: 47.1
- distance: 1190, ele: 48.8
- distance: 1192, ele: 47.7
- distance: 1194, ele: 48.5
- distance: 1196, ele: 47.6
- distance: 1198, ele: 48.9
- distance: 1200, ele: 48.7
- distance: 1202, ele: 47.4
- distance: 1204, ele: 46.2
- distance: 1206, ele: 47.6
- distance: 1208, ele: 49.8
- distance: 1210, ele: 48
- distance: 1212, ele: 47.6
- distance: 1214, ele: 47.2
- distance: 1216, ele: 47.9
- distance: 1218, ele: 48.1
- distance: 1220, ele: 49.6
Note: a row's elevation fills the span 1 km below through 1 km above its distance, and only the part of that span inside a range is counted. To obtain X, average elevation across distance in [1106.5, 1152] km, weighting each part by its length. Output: 52.6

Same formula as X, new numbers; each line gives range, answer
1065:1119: 60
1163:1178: 45.2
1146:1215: 44.3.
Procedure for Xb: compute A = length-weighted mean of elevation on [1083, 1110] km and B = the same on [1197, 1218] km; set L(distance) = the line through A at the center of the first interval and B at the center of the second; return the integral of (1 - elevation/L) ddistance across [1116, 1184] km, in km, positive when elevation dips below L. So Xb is 8.4 km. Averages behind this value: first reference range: 59.1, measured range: 47.2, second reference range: 47.9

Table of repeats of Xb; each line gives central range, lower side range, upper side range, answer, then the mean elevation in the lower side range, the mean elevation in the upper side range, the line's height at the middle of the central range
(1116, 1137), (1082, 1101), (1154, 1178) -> -3.1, 61.2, 40.7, 51.6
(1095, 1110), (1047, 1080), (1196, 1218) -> 0.3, 61.5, 47.9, 57.8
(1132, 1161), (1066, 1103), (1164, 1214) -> 7.1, 61.4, 47.8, 53.3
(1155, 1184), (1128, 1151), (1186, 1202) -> 2.8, 46.7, 48.2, 47.5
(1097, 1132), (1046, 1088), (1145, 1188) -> -4.4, 61.5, 41.9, 52.2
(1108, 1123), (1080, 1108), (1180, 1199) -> -0.5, 59.8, 49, 57.4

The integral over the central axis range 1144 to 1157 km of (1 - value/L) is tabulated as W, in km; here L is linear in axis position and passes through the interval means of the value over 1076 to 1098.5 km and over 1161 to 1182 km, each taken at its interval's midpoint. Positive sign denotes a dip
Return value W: 3.7 km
